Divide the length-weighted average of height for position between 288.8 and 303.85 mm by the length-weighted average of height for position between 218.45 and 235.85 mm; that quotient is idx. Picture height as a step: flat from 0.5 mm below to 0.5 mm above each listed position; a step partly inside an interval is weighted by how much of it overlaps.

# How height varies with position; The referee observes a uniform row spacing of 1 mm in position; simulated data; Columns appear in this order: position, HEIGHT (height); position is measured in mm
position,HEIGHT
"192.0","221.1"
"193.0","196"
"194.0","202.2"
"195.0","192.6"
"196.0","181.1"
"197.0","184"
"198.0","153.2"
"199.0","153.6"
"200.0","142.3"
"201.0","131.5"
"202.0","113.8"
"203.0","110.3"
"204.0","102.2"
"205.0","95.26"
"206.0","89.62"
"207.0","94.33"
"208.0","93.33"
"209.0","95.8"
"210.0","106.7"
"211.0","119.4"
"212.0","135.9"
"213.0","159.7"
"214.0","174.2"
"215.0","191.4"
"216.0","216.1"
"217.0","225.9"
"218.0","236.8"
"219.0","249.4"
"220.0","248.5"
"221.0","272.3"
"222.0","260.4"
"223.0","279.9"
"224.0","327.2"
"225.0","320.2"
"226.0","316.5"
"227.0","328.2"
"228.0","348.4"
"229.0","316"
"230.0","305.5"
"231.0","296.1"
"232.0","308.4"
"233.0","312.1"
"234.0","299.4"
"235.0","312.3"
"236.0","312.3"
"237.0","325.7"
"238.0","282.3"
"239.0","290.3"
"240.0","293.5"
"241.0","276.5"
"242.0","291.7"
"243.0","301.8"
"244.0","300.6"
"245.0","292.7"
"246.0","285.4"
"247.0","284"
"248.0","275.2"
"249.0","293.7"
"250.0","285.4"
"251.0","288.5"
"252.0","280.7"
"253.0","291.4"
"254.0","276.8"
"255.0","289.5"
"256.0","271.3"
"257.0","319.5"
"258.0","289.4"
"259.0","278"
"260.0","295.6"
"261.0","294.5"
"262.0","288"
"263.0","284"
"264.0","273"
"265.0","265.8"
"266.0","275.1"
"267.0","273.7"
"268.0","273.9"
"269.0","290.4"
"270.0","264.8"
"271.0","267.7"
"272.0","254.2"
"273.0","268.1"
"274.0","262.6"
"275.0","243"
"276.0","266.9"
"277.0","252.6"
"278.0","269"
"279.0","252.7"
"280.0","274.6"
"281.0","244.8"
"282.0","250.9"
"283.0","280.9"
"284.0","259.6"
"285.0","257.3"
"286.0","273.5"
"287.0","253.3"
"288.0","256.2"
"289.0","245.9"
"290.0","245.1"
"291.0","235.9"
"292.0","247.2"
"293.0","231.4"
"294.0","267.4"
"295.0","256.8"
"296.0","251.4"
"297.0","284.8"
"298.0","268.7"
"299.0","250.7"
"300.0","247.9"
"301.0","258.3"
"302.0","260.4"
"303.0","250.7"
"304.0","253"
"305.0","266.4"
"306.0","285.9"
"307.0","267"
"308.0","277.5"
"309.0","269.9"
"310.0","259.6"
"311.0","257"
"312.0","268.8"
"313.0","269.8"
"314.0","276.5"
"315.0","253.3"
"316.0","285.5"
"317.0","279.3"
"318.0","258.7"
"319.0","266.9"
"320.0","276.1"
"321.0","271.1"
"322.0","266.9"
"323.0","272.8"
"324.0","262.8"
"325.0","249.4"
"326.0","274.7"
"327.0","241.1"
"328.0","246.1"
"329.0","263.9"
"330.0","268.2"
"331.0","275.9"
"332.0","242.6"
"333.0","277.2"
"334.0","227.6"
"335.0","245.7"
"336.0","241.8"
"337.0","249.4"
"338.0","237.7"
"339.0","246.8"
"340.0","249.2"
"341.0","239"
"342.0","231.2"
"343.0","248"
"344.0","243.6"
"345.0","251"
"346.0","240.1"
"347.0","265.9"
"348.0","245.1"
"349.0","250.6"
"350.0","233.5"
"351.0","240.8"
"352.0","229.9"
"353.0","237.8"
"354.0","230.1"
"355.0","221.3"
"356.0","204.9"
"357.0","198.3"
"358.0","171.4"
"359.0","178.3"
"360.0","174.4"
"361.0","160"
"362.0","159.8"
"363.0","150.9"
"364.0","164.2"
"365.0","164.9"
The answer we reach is 0.85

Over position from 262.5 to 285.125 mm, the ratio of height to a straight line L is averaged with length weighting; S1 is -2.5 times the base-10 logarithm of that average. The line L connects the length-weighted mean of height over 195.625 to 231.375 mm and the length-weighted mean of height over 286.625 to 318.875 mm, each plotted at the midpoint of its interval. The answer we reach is -0.11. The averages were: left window 199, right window 261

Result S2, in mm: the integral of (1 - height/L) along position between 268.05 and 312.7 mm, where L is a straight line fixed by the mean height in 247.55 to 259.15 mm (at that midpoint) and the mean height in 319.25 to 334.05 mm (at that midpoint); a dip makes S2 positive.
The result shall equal 2.27 mm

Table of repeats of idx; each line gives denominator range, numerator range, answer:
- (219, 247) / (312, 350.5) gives 0.86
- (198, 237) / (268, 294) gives 1.19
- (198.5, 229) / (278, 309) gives 1.34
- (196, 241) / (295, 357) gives 1.15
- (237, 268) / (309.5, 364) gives 0.84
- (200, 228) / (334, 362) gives 1.19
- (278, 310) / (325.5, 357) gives 0.94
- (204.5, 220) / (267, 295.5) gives 1.67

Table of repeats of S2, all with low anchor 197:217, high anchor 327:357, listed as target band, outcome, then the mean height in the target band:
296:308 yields -3.0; 263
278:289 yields -3.6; 260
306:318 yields -2.8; 270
